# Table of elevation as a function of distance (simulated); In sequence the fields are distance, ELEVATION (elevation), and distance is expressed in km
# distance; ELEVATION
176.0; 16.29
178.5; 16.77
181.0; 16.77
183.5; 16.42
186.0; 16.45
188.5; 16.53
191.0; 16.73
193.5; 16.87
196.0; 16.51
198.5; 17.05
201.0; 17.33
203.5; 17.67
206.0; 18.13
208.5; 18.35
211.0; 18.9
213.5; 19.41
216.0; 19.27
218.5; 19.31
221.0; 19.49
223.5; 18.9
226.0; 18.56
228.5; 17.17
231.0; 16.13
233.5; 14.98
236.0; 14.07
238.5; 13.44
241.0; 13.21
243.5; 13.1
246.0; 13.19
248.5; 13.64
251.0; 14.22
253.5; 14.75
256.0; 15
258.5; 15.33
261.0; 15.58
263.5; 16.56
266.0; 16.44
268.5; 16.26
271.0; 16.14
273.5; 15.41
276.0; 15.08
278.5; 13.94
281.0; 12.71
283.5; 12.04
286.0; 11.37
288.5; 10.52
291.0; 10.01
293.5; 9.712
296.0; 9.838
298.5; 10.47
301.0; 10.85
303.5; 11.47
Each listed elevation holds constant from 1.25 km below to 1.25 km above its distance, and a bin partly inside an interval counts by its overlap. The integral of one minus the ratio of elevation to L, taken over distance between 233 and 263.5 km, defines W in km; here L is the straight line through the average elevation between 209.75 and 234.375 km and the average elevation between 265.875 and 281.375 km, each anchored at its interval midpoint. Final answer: 4.34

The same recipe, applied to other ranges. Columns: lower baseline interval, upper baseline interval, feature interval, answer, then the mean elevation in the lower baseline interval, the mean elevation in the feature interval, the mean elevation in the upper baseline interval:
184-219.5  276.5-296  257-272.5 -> -3.50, 17.7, 16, 11.5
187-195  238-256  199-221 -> -4.03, 16.7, 18.5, 13.8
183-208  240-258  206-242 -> -4.33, 17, 17.3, 13.9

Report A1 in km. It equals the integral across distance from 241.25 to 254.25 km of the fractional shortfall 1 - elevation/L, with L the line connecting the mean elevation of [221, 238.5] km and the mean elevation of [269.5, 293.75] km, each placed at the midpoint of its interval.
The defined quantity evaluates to 1.4 km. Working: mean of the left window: 16.6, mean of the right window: 12.9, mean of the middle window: 13.7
